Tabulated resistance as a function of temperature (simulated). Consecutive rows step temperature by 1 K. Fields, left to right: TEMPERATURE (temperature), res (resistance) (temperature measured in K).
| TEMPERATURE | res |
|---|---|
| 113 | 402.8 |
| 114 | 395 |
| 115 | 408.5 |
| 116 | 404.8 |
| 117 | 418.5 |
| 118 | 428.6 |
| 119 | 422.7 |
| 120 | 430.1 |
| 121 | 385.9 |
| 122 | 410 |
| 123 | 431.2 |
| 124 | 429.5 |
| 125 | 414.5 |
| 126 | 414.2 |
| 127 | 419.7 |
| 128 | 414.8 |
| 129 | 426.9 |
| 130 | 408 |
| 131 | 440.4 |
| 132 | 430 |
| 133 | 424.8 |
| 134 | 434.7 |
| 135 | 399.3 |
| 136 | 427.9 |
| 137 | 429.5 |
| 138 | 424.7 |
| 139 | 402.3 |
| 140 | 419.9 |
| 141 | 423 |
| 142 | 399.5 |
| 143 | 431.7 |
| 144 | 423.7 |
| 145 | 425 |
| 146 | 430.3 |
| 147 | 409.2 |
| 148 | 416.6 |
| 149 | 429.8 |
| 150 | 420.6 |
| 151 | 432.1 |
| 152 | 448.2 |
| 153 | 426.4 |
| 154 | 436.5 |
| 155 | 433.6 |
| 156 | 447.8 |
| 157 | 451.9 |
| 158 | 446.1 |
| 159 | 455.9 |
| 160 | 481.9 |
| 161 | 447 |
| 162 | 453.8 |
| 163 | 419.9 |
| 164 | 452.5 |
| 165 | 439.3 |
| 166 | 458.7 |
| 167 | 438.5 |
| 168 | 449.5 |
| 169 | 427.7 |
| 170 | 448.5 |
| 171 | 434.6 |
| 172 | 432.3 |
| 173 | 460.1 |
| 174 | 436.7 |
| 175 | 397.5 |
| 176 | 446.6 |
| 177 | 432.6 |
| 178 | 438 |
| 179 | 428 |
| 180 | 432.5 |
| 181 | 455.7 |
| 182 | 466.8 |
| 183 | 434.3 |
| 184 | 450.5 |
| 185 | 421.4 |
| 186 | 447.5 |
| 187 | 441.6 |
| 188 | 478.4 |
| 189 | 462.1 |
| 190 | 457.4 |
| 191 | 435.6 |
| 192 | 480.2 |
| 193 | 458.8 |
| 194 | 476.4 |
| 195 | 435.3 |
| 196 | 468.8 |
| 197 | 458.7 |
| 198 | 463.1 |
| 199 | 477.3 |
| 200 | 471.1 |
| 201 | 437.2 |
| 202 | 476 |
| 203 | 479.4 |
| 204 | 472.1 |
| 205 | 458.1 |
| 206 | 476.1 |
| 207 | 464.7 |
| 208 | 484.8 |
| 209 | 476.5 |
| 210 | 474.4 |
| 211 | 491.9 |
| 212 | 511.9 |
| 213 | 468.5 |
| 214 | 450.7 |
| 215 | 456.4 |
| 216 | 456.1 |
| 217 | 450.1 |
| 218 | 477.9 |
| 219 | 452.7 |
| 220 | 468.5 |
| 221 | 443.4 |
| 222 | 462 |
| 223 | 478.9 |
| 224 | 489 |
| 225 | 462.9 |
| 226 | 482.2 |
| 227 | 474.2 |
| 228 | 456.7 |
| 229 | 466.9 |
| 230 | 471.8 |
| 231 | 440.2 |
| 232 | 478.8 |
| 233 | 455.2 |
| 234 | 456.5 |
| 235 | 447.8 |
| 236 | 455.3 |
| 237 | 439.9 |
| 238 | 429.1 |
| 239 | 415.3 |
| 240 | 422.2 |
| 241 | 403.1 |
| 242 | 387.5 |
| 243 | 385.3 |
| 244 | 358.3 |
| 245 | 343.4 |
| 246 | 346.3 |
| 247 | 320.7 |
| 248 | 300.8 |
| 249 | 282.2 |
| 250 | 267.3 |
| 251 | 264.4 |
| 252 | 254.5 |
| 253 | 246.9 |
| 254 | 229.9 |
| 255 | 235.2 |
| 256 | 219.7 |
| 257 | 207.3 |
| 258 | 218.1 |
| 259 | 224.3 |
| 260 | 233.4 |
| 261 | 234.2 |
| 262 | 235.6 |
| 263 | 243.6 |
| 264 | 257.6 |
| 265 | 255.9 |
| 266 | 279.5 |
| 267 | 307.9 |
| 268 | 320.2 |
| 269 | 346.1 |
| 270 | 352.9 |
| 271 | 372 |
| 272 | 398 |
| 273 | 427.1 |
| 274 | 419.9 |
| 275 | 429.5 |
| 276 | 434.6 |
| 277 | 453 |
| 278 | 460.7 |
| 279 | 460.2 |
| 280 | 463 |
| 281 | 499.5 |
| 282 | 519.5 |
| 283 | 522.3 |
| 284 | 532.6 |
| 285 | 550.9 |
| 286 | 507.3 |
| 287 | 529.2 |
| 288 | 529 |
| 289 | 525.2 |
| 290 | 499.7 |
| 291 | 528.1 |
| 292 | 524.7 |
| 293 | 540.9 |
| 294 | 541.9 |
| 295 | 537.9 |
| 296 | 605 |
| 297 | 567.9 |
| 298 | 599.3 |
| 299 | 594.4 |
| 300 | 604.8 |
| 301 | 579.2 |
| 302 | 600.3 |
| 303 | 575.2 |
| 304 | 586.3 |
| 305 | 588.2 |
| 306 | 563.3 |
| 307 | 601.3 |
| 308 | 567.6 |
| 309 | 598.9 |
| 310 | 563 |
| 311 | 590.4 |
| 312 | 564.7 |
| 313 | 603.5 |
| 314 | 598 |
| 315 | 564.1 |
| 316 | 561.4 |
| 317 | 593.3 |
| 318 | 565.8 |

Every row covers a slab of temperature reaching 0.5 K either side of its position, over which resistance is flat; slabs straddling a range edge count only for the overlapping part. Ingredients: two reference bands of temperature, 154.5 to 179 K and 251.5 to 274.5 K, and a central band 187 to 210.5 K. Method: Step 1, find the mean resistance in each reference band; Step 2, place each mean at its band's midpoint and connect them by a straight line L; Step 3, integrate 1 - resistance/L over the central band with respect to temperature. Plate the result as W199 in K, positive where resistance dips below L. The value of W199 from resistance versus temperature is -4.6 K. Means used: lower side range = 443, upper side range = 283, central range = 466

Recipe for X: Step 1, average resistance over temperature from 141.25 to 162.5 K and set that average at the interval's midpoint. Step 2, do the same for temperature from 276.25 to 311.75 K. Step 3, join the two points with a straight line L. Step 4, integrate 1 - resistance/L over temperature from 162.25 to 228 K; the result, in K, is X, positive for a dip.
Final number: 1.7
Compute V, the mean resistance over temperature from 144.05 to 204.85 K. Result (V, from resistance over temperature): 446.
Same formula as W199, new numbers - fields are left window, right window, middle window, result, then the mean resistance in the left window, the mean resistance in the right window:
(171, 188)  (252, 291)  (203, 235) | -4.4 K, 440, 374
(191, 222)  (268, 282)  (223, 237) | -0.4 K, 467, 424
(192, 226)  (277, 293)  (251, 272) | 9.7 K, 468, 509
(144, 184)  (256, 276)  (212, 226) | -3.8 K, 439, 305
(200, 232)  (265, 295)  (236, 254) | 4.6 K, 468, 456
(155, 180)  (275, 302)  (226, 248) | 3.1 K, 442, 527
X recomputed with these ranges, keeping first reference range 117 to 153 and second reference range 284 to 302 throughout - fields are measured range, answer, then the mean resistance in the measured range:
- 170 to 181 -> 0.5 K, 436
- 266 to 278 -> 3.3 K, 386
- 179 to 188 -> 0.3 K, 445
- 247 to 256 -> 4.5 K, 261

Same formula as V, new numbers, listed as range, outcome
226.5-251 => 402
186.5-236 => 466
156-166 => 450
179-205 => 457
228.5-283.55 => 360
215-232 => 465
